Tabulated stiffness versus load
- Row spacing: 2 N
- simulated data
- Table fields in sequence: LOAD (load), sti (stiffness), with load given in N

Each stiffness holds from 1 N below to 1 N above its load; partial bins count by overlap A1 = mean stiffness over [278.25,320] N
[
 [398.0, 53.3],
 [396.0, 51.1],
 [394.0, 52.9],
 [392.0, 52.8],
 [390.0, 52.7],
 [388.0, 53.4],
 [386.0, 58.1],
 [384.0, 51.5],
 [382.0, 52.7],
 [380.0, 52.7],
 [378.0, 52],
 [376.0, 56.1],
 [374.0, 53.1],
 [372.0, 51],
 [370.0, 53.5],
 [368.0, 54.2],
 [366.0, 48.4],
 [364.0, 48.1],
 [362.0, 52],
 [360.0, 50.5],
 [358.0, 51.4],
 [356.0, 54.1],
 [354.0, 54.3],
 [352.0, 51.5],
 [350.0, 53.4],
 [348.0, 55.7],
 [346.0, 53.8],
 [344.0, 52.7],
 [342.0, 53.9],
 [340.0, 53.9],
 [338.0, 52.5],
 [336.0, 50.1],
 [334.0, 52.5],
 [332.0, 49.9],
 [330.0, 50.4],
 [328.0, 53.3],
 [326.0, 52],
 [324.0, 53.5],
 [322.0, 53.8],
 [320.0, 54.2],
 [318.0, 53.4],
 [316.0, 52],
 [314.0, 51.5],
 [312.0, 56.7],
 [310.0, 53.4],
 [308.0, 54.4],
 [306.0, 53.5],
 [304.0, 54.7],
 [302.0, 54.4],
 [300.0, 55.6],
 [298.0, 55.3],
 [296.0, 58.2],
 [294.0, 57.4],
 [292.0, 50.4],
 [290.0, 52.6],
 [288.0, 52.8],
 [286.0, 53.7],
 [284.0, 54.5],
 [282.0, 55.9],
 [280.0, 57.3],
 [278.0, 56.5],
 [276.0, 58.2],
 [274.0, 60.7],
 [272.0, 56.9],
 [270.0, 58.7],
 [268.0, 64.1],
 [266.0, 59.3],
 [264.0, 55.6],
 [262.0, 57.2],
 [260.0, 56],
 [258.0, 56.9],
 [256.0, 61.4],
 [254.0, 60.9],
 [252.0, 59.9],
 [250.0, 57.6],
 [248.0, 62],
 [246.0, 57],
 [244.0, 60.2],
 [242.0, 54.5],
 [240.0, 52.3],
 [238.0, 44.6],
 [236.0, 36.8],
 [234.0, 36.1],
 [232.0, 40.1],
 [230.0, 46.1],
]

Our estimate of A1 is 54.4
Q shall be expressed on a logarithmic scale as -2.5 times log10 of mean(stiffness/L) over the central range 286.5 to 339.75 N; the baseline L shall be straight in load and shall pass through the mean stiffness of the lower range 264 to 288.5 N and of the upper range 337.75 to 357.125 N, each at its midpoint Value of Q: 0.04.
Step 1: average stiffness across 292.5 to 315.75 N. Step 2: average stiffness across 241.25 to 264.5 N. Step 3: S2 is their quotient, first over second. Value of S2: 0.94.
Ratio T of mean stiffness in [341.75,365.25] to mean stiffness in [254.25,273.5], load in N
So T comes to 0.90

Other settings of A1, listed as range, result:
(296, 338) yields 53.3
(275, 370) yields 53.5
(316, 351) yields 52.9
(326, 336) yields 51.4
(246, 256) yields 59.9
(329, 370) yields 52.2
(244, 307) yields 57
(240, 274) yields 58.5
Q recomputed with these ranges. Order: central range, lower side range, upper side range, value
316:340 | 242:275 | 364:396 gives 0.06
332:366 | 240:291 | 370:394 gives 0.04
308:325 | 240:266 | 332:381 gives 0.02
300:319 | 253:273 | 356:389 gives 0.04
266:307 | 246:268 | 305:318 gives 0.00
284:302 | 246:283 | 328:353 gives 0.04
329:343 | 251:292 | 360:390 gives 0.05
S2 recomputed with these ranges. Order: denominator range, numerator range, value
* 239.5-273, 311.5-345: 0.90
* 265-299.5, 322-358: 0.93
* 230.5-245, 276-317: 1.18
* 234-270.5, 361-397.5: 0.94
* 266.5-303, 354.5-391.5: 0.93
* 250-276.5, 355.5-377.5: 0.88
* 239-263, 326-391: 0.91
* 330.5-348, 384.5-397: 1.02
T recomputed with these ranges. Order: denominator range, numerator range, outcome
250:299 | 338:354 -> 0.94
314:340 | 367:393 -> 1.02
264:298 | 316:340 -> 0.92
